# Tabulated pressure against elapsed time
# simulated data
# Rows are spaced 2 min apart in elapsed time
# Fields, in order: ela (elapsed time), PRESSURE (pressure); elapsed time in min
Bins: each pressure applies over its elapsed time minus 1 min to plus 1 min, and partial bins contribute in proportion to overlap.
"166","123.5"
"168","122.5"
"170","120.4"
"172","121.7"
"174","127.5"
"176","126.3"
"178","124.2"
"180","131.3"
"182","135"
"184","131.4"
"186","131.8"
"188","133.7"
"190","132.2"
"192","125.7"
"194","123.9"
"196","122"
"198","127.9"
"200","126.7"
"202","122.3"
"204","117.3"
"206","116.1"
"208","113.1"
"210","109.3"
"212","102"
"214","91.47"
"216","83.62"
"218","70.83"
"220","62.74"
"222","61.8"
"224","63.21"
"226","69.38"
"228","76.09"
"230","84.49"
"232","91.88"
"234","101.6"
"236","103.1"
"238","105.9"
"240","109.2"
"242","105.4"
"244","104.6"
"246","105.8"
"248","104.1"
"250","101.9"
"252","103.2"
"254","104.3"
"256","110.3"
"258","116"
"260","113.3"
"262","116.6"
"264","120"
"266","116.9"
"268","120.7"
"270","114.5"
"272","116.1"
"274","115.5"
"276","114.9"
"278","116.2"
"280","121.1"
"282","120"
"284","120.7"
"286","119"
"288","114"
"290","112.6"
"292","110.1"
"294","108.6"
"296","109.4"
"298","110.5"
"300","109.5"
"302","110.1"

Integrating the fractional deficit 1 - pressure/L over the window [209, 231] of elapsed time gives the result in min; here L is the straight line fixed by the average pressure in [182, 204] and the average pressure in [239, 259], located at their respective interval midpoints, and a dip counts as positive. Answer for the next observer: 7.13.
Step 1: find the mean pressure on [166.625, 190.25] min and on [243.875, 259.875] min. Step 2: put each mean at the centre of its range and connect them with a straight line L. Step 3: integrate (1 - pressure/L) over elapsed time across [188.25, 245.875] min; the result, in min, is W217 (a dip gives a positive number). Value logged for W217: 7.76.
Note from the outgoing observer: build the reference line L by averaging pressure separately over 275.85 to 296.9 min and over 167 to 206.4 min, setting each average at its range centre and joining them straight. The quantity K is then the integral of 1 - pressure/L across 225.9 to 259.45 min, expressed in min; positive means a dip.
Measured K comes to 5.33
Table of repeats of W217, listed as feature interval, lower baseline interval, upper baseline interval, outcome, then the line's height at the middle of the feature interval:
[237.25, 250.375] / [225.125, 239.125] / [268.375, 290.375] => -1.1 min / 97.2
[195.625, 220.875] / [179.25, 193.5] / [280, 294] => 4.6 min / 128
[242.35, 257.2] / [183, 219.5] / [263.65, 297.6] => 1.3 min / 115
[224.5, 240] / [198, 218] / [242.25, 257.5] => 2.3 min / 106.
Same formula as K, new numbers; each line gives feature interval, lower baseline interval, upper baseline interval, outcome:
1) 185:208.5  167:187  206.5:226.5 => -4.30 min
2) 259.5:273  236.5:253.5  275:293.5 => -0.72 min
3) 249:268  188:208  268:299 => 0.92 min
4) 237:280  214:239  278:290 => -4.11 min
